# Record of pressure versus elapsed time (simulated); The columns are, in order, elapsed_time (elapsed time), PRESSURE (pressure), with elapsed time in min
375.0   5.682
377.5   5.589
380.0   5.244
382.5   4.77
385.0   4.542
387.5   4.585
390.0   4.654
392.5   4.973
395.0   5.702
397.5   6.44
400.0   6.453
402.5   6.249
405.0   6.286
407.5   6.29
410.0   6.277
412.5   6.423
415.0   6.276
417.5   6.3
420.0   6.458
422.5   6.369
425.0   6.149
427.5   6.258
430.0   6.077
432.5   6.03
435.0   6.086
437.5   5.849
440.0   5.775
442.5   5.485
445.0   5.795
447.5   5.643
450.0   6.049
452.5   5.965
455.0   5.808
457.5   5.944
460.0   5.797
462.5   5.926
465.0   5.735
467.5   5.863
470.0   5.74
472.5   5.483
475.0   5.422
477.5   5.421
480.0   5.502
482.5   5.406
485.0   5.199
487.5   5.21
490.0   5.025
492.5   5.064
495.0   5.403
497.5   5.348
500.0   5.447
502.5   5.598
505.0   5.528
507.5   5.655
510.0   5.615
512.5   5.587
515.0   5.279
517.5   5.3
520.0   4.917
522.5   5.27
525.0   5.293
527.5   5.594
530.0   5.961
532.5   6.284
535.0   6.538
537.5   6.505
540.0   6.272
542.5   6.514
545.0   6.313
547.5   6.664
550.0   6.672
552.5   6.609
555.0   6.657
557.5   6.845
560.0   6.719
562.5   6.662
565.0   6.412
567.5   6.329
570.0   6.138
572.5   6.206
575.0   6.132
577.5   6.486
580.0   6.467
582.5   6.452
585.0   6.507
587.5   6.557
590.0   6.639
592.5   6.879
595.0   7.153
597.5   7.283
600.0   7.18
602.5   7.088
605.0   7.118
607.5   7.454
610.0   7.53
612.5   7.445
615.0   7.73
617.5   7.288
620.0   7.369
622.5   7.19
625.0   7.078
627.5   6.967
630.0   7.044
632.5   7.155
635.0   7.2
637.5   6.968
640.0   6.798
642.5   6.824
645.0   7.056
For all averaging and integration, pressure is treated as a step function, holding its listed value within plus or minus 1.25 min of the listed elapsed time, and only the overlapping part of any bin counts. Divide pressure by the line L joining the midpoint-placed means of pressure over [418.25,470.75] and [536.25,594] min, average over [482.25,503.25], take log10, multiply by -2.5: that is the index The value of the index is 0.17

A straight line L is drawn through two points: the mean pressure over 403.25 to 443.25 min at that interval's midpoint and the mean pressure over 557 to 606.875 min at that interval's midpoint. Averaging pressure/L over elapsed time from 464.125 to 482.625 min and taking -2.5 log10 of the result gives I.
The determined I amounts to 0.14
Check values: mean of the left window 6.16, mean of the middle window 5.58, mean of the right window 6.67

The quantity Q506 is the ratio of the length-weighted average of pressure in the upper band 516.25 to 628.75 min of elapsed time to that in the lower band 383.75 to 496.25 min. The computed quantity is 1.1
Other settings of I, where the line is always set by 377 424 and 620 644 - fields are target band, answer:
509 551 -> 0.102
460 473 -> 0.069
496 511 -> 0.150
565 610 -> 0.013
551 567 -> 0.002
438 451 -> 0.051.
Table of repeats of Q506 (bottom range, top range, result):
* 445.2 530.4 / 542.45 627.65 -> 1.23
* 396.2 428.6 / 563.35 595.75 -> 1.02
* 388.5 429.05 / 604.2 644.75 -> 1.18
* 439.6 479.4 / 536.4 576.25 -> 1.13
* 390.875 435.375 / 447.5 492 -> 0.91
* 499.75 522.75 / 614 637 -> 1.33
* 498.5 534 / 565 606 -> 1.20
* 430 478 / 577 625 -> 1.22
